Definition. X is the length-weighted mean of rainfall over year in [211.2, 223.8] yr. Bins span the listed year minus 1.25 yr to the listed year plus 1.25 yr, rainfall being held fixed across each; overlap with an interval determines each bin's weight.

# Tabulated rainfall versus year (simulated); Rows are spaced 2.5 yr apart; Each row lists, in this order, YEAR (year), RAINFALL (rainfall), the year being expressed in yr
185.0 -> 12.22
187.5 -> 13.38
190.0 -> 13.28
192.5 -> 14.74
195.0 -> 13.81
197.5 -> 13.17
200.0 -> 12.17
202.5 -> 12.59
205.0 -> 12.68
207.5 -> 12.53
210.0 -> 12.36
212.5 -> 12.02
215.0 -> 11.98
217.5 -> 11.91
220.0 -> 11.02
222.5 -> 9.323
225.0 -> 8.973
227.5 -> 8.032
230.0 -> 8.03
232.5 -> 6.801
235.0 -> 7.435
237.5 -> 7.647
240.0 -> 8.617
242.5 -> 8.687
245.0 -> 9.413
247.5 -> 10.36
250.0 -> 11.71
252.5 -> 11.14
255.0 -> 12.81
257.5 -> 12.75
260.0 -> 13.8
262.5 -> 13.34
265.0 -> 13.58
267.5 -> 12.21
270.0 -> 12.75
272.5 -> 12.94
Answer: 11.2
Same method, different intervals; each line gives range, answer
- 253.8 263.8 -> 13.2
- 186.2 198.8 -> 13.7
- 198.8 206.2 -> 12.5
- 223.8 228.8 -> 8.49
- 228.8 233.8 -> 7.41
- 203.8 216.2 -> 12.3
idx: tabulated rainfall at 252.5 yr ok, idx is 11.14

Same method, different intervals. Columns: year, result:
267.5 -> 12.21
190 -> 13.28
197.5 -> 13.17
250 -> 11.71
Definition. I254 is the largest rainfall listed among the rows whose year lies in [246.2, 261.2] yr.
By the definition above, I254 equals 13.8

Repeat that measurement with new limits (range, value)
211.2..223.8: 12.02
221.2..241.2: 9.323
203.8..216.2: 12.68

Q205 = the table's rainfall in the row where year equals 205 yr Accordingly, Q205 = 12.68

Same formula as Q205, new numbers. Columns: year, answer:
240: 8.617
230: 8.03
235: 7.435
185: 12.22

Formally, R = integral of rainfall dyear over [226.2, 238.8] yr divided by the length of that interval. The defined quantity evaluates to 7.6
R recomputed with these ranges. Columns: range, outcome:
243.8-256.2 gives 11.1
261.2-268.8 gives 13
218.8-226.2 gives 9.77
